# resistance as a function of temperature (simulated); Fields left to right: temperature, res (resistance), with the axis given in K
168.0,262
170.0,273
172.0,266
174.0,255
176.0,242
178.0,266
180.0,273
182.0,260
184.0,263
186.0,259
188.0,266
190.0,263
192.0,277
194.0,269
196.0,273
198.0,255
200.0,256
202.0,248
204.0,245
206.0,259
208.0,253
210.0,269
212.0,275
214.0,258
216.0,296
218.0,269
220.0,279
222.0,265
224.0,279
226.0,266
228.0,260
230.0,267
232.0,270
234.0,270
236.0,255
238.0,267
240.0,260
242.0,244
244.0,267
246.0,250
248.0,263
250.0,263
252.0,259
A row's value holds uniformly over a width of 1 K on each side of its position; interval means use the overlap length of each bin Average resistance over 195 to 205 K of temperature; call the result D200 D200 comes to 255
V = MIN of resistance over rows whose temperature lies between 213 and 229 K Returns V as 258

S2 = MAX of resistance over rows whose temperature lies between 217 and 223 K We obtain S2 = 279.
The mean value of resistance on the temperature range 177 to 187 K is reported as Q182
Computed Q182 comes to 264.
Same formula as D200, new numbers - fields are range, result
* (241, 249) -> 256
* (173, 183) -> 259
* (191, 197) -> 273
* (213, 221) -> 276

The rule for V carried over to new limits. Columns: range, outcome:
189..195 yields 263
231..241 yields 255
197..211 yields 245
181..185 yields 260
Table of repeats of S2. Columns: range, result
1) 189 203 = 277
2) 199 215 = 275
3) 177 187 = 273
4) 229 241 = 270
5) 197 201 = 256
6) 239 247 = 267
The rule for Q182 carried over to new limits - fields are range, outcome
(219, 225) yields 274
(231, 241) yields 264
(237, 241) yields 264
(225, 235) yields 267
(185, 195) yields 267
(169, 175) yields 265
